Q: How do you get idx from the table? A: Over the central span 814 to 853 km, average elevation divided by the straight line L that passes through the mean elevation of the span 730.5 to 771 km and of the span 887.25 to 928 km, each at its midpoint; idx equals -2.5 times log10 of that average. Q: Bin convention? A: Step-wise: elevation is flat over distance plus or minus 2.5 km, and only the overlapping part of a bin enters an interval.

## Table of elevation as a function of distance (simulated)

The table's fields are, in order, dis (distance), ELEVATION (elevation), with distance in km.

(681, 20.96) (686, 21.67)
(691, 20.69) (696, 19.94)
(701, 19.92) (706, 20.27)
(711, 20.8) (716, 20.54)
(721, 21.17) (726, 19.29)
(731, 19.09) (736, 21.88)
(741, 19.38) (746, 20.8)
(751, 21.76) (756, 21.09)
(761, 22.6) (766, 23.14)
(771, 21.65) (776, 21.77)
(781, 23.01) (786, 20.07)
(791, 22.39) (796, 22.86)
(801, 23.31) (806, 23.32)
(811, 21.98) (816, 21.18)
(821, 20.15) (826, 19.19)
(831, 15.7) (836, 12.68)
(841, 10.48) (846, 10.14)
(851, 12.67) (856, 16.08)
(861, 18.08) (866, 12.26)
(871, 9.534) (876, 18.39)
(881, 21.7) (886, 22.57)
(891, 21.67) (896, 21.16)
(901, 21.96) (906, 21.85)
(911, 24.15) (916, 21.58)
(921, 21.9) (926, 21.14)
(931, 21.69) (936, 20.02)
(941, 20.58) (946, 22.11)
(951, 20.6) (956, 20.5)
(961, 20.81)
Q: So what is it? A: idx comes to 0.38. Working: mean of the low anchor 21.3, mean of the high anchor 22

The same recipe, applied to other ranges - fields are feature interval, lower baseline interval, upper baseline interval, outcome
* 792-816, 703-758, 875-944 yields -0.09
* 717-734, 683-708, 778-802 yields 0.06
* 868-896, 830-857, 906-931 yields -0.07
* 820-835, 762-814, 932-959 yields 0.24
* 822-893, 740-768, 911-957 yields 0.33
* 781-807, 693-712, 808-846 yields -0.25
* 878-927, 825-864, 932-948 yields -0.20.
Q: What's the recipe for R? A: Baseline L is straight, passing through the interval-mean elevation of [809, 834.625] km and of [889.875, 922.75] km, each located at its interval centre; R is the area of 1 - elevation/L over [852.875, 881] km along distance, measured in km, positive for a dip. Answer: 7.2 km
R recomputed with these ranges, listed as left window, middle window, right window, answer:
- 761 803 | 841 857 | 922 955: 7.0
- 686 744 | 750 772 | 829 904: -3.4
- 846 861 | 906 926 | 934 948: -3.5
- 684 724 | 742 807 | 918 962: -4.1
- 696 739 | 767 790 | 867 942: -1.6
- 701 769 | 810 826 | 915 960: 0.2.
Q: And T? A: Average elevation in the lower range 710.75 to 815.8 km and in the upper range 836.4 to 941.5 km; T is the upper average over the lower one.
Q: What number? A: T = 0.9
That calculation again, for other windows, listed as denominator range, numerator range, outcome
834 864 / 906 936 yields 1.64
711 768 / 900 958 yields 1.03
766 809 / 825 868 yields 0.63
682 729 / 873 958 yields 1.04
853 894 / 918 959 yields 1.20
